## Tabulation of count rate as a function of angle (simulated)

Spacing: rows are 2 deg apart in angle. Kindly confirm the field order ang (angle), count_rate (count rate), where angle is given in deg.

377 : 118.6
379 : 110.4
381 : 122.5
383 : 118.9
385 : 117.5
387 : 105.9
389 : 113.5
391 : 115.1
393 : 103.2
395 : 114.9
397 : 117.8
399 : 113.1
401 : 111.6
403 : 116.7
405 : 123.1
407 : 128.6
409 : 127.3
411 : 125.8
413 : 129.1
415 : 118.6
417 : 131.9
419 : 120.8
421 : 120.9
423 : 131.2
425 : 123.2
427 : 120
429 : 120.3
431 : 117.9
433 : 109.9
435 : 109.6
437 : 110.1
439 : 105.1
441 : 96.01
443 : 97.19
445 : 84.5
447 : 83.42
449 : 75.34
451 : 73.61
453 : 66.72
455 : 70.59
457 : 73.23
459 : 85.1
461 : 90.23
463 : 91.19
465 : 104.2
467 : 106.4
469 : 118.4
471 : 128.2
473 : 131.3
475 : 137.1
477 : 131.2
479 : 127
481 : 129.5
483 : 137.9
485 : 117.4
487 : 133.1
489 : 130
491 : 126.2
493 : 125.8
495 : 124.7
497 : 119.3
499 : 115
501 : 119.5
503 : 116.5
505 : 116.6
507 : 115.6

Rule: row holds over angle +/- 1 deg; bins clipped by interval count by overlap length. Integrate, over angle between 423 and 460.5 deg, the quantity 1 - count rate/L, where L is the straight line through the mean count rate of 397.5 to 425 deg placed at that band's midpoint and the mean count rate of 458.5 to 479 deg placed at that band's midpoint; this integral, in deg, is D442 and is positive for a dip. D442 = 6.9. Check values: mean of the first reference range 123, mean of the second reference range 114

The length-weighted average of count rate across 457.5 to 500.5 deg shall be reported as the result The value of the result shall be 119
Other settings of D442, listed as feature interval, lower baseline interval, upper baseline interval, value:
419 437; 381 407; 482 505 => -0.1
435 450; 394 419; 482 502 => 3.5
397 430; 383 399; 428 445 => -3.8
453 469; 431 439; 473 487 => 4.3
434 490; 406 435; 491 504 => 7.6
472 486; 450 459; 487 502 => -3.6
